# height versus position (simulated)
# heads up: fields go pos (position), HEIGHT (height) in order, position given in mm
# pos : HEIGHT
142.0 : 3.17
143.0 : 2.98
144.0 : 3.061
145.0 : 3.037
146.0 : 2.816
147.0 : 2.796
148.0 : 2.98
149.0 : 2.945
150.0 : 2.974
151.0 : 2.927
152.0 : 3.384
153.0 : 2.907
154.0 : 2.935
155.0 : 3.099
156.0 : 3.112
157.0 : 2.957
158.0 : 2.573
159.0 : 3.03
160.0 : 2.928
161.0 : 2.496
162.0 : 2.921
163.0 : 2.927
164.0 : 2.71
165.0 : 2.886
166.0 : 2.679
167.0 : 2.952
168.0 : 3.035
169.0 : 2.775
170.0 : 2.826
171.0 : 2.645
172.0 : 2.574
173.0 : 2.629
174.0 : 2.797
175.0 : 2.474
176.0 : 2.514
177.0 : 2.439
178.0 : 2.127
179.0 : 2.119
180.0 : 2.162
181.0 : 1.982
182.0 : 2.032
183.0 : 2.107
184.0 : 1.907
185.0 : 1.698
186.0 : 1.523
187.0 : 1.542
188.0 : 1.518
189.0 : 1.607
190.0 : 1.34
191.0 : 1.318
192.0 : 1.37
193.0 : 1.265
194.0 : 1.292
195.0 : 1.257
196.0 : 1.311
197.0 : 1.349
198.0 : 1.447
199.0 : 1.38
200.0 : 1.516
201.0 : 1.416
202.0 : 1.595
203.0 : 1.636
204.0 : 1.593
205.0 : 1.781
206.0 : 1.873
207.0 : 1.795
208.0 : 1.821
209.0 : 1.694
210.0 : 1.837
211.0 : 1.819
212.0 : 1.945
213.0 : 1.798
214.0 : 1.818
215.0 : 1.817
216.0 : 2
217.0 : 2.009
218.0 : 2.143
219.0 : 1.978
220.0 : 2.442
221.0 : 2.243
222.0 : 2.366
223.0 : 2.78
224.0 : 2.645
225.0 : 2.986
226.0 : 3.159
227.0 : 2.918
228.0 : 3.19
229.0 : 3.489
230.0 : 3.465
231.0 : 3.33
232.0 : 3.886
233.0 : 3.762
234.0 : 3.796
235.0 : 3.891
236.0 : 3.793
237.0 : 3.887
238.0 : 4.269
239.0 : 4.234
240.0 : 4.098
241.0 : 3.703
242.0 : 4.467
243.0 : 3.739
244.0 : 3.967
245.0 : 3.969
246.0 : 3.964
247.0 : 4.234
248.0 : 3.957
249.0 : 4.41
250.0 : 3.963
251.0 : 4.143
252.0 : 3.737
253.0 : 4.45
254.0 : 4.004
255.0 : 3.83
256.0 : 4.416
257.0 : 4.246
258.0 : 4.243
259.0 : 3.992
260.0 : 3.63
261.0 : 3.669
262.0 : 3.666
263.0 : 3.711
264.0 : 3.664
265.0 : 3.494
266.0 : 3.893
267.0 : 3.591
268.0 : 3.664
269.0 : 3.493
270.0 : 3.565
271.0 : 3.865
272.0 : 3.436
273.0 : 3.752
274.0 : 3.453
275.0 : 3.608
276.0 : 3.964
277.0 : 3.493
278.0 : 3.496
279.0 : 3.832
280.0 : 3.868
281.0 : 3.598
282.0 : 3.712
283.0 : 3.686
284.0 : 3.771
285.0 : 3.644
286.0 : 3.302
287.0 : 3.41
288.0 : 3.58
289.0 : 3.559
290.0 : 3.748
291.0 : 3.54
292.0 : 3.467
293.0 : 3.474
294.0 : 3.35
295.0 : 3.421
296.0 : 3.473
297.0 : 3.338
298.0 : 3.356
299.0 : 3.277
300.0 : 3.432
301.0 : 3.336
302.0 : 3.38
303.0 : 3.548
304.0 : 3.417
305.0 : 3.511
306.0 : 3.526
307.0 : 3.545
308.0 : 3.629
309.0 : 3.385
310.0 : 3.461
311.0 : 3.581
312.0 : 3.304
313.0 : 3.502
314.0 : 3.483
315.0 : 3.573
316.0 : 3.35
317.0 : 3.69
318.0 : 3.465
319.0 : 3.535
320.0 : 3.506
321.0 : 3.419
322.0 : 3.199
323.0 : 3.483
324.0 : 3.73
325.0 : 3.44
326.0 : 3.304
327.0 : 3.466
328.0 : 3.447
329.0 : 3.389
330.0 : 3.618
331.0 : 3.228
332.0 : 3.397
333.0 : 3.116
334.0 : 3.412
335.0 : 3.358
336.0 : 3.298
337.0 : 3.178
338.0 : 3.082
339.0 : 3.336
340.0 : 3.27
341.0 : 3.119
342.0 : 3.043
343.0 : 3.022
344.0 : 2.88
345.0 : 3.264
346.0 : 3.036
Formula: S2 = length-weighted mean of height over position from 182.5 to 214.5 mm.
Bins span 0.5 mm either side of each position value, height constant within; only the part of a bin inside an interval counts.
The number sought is 1.6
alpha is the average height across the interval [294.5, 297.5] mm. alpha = 3.41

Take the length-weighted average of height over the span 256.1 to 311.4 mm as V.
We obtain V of 3.6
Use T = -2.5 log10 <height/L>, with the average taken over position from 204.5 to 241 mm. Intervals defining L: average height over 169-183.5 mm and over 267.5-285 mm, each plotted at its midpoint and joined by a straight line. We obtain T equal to 0.10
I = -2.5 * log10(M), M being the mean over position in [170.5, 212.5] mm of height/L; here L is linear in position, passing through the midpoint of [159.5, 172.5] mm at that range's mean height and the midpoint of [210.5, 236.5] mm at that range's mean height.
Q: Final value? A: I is 0.46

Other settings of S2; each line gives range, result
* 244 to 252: 4.06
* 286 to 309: 3.46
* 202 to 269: 3.21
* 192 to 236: 2.23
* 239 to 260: 4.07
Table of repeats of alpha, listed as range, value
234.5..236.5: 3.84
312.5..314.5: 3.49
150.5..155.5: 3.05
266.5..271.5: 3.64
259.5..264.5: 3.67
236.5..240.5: 4.12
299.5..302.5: 3.38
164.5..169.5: 2.87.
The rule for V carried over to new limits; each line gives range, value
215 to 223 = 2.18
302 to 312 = 3.49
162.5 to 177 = 2.73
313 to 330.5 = 3.48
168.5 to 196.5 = 1.97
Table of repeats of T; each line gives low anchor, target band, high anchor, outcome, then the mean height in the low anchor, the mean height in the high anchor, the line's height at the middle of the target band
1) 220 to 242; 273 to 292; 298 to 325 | -0.05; 3.42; 3.47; 3.45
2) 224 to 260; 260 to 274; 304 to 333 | 0.02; 3.85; 3.46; 3.73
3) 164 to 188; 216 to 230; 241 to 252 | 0.30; 2.36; 4.05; 3.48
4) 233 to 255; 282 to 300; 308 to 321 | 0.05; 4.02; 3.49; 3.67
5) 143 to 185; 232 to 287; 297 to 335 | -0.21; 2.7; 3.44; 3.17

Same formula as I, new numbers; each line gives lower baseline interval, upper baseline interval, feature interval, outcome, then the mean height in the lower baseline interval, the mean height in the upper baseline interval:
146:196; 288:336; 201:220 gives 0.42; 2.4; 3.45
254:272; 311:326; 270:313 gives 0.03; 3.8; 3.47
